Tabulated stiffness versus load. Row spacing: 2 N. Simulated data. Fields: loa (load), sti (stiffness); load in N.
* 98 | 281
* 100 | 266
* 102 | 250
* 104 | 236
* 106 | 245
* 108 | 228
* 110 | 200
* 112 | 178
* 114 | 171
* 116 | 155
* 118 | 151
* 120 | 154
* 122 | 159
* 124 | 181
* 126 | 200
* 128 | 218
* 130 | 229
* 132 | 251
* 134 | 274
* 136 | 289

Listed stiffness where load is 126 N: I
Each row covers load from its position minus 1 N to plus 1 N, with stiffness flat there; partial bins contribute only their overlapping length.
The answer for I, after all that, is 200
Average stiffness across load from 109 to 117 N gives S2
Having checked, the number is 176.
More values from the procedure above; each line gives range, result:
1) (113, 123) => 158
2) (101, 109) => 240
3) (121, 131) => 197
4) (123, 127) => 190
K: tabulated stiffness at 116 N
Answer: 155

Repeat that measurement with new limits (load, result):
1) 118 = 151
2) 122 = 159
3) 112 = 178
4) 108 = 228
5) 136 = 289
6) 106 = 245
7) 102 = 250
